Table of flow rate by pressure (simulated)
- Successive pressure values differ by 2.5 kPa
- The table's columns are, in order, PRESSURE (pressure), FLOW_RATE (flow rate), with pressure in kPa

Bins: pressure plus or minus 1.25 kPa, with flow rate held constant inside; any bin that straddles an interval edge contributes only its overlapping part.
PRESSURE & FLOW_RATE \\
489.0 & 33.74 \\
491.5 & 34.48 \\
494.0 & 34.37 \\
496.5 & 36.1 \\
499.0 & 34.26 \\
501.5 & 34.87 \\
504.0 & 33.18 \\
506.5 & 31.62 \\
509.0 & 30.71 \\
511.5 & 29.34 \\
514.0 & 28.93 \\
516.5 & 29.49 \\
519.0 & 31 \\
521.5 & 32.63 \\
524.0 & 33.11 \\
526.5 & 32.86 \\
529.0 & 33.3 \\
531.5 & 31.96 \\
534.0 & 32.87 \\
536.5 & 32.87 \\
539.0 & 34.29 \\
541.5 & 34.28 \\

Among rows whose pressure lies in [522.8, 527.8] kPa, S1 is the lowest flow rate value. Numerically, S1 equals 32.86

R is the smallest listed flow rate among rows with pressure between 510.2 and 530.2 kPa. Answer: 28.93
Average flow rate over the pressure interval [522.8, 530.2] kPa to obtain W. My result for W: 33.1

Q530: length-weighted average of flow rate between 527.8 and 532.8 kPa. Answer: 32.6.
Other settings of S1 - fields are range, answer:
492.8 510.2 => 30.71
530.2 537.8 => 31.96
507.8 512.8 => 29.34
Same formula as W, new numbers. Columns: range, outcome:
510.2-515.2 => 29.2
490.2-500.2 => 34.8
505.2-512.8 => 30.6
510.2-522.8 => 30.3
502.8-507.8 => 32.4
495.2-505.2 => 34.6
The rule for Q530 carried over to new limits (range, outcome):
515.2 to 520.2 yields 30.2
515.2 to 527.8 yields 31.8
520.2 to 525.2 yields 32.8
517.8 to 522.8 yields 31.8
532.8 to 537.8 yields 32.9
